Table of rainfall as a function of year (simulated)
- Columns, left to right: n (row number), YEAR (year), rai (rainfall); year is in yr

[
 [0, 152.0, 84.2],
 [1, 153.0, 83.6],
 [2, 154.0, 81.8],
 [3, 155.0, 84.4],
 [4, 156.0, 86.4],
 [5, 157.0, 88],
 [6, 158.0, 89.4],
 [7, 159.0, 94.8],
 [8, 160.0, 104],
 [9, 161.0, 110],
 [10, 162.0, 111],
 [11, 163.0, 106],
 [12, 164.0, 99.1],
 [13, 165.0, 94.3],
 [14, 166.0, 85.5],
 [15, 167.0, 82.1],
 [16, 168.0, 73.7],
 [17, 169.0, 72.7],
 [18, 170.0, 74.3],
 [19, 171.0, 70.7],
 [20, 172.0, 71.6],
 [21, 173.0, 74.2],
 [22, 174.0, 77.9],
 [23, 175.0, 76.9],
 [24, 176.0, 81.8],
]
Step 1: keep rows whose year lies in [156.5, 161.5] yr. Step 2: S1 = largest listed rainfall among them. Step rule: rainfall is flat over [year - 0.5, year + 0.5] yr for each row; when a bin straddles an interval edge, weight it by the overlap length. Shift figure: 110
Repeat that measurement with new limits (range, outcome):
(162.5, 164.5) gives 106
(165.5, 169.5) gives 85.5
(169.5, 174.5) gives 77.9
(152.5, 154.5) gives 83.6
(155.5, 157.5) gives 88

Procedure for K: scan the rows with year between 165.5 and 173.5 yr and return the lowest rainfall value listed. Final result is 70.7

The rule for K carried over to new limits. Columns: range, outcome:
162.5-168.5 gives 73.7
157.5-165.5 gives 89.4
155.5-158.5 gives 86.4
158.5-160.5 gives 94.8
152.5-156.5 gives 81.8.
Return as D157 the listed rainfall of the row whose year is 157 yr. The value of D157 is 88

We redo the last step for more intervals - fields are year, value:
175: 76.9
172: 71.6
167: 82.1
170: 74.3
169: 72.7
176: 81.8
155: 84.4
